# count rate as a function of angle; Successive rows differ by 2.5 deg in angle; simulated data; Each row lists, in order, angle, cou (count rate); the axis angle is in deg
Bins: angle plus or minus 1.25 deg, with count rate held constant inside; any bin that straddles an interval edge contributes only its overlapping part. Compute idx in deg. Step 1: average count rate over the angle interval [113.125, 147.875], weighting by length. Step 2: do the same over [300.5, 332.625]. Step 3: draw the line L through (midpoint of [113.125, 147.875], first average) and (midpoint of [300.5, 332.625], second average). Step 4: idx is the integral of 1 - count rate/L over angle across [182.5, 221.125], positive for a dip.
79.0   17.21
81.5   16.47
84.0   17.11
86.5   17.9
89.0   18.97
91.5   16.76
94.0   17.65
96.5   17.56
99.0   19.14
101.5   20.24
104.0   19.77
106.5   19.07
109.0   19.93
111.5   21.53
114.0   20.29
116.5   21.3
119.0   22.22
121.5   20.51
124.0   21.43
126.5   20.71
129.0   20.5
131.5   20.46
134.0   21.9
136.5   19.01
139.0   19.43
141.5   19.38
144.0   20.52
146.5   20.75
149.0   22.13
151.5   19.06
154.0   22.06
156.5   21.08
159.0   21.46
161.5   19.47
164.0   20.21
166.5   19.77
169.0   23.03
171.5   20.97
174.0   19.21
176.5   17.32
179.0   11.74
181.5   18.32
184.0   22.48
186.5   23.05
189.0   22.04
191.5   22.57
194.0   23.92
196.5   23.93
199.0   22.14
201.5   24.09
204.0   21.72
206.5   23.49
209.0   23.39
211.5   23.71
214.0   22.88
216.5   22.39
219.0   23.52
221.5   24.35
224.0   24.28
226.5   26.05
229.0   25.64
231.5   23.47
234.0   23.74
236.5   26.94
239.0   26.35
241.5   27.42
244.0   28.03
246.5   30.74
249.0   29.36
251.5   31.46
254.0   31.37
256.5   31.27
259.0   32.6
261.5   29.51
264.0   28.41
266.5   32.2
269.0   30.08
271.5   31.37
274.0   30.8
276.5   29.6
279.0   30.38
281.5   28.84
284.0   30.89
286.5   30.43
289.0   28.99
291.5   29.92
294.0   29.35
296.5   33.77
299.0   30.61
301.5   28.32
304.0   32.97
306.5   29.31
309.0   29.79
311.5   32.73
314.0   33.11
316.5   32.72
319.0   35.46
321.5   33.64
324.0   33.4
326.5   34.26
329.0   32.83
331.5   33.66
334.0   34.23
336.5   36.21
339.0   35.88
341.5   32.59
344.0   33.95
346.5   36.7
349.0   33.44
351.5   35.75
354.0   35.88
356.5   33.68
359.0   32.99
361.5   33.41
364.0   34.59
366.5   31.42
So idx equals 3.3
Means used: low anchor 20.6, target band 23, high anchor 32.5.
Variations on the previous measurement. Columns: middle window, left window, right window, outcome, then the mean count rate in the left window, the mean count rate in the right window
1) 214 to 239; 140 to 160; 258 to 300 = 1.9 deg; 20.8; 30.4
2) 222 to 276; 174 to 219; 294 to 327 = -4.1 deg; 21.7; 32.2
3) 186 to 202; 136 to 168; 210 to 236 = -0.3 deg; 20.4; 24.1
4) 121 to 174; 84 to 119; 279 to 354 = 3.5 deg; 19.3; 32.6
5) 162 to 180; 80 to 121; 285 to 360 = 3.4 deg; 19.1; 32.9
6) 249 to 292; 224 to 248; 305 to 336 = -2.1 deg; 26.4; 33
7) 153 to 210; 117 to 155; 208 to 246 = 4.1 deg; 20.7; 24.9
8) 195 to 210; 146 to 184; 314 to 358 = -0.1 deg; 19.8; 34.3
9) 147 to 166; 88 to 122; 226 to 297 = 1.7 deg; 19.6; 29.3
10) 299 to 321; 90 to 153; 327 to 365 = 0.2 deg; 20.1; 34.4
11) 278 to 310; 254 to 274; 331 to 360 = 1.9 deg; 30.8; 34.6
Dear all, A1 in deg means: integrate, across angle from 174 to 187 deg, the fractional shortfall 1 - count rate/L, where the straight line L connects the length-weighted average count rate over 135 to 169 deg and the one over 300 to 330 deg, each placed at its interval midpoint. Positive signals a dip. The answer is 2.4 deg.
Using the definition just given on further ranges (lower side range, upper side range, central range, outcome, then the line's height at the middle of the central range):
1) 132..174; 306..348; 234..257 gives -1.1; 27.5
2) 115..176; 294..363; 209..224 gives 1.2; 25.6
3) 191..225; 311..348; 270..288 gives -0.4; 29.6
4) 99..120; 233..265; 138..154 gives 1.6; 22.7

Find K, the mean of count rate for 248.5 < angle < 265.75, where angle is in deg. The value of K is 30.7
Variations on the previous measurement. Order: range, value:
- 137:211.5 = 21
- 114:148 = 20.6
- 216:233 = 24.3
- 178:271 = 25.5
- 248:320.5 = 30.9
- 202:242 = 24.3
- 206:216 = 23.3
